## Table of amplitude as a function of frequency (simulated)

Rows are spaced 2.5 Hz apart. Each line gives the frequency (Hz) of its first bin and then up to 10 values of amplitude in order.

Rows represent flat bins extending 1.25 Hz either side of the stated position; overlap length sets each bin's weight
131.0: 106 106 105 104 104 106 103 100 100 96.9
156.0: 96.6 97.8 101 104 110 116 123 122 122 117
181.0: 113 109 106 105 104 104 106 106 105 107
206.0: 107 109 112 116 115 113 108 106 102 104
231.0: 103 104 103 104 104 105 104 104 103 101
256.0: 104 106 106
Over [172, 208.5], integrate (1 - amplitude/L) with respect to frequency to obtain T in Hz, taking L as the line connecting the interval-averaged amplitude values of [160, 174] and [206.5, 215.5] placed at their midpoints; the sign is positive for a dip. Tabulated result 0.9 Hz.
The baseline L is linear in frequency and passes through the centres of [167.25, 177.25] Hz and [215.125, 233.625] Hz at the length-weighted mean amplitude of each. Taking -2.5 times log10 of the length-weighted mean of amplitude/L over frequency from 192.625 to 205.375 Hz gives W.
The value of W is 0.08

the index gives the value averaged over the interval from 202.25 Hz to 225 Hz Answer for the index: 110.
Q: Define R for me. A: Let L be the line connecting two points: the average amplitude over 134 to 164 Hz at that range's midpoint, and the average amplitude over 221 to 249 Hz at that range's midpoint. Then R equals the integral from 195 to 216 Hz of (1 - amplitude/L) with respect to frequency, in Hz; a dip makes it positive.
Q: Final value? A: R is -1.2 Hz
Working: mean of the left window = 102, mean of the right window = 104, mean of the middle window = 109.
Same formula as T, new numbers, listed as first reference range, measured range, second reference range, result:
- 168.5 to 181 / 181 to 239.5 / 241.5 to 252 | 2.5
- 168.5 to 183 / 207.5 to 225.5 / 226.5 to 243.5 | -0.4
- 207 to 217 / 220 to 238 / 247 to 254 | 0.7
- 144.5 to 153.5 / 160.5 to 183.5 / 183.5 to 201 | -2.5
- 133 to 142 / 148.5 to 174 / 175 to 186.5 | 0.9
